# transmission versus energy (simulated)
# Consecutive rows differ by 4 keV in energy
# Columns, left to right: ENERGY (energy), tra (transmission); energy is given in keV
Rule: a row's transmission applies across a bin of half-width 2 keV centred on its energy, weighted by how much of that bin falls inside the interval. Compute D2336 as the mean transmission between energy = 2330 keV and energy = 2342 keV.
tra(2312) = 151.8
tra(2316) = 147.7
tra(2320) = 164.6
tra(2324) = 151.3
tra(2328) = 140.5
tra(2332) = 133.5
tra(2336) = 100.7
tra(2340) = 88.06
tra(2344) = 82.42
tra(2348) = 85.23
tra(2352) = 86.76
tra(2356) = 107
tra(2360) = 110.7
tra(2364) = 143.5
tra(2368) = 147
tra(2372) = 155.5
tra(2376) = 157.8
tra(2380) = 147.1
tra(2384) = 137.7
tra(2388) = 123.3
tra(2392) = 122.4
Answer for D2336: 107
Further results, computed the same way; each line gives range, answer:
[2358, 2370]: 134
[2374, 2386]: 148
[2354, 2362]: 109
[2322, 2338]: 132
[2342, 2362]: 94.4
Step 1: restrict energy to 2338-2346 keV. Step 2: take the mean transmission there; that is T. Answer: 85.2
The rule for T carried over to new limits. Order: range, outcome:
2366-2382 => 152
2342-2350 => 83.8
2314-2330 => 151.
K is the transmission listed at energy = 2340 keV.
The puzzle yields 88.06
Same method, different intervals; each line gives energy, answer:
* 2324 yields 151.3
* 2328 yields 140.5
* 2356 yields 107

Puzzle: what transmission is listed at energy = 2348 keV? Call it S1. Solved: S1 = 85.23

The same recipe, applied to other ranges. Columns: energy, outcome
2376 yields 157.8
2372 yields 155.5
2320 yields 164.6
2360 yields 110.7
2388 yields 123.3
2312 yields 151.8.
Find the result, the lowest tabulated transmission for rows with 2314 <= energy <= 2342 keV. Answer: 88.06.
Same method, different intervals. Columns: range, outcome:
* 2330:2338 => 100.7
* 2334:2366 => 82.42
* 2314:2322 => 147.7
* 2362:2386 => 137.7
